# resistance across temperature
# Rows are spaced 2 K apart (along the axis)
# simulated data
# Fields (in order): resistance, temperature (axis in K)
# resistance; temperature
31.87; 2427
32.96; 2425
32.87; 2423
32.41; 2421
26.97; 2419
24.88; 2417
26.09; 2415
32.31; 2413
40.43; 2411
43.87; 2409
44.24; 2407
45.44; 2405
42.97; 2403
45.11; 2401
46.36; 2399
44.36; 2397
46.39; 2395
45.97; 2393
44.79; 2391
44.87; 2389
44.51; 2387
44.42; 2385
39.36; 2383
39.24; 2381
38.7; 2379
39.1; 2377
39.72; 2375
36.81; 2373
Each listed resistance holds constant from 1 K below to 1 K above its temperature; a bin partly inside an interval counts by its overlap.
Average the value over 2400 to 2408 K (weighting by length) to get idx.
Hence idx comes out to 44.4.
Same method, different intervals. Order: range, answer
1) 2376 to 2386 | 40.2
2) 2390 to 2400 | 45.6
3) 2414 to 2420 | 26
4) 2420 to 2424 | 32.6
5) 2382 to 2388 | 42.8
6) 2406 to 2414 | 40.2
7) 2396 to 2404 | 44.7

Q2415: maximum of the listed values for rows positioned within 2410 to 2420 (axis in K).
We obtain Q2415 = 40.43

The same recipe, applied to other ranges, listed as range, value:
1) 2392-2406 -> 46.39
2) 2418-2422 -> 32.41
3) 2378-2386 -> 44.42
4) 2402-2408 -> 45.44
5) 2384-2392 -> 44.87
